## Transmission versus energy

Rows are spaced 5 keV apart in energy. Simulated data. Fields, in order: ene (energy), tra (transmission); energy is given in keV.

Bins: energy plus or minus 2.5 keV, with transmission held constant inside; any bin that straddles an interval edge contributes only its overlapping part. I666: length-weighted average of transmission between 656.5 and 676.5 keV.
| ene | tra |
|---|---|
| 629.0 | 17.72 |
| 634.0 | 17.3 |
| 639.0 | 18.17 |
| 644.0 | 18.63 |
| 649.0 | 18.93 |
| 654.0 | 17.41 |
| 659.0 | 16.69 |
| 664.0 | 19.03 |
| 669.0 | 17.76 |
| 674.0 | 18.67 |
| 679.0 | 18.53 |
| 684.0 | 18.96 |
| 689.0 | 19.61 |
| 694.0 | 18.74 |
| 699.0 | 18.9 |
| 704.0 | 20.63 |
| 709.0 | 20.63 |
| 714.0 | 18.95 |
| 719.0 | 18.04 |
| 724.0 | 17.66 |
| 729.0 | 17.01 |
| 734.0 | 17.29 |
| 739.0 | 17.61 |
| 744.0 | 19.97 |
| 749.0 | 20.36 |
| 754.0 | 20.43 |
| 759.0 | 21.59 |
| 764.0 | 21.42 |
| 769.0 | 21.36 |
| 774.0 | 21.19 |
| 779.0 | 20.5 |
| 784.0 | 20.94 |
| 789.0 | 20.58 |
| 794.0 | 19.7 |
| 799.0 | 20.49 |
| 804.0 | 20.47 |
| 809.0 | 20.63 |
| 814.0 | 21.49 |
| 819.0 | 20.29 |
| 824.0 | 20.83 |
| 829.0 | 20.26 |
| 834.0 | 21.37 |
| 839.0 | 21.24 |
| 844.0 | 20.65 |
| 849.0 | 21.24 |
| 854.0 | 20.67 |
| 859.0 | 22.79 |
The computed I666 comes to 18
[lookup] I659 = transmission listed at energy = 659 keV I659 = 16.69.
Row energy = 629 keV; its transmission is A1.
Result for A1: 17.72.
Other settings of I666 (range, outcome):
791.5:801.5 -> 20.1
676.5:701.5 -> 18.9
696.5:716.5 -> 19.8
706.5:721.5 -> 19.2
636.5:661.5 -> 18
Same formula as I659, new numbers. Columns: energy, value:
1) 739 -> 17.61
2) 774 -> 21.19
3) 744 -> 19.97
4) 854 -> 20.67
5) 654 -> 17.41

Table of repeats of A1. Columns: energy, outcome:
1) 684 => 18.96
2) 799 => 20.49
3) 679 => 18.53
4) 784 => 20.94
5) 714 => 18.95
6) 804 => 20.47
